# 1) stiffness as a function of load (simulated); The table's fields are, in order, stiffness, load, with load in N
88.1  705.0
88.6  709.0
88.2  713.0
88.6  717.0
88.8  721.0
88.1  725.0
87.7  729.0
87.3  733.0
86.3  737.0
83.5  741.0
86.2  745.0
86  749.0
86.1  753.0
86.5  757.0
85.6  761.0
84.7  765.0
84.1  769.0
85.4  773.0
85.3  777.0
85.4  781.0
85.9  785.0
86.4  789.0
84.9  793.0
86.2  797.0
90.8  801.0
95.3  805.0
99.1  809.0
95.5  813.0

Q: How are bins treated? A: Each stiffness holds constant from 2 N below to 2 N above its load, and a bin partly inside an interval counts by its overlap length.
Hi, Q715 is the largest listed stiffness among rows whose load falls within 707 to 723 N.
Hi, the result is 88.8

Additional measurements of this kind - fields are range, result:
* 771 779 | 85.4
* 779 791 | 86.4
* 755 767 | 86.5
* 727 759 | 87.7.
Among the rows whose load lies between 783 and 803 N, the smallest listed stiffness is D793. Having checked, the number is 84.9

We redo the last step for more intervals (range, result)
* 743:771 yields 84.1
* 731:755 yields 83.5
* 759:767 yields 84.7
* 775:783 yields 85.3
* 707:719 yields 88.2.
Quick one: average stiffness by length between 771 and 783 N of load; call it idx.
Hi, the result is 85.4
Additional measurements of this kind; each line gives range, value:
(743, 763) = 86.1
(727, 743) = 86.2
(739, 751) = 85.2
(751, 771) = 85.4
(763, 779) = 84.9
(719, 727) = 88.4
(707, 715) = 88.4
